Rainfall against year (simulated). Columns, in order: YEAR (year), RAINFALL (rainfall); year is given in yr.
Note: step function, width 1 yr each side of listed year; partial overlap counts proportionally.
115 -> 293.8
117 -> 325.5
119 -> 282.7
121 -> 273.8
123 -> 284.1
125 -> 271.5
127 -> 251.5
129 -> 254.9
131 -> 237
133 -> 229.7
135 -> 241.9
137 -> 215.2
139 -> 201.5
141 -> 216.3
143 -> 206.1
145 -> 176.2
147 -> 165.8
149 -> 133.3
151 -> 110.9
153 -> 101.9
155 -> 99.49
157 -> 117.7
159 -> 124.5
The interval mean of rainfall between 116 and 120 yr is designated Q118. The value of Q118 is 304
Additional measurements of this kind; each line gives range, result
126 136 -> 243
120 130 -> 267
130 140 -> 225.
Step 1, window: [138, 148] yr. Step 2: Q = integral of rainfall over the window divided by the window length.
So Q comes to 193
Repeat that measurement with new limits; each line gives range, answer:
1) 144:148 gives 171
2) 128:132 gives 246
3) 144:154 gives 138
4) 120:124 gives 279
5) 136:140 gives 208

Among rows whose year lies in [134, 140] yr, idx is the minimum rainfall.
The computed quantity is 201.5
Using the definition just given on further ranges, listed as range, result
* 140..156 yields 99.49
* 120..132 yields 237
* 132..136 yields 229.7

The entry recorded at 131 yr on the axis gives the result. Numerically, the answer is 237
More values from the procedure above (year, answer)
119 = 282.7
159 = 124.5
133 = 229.7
